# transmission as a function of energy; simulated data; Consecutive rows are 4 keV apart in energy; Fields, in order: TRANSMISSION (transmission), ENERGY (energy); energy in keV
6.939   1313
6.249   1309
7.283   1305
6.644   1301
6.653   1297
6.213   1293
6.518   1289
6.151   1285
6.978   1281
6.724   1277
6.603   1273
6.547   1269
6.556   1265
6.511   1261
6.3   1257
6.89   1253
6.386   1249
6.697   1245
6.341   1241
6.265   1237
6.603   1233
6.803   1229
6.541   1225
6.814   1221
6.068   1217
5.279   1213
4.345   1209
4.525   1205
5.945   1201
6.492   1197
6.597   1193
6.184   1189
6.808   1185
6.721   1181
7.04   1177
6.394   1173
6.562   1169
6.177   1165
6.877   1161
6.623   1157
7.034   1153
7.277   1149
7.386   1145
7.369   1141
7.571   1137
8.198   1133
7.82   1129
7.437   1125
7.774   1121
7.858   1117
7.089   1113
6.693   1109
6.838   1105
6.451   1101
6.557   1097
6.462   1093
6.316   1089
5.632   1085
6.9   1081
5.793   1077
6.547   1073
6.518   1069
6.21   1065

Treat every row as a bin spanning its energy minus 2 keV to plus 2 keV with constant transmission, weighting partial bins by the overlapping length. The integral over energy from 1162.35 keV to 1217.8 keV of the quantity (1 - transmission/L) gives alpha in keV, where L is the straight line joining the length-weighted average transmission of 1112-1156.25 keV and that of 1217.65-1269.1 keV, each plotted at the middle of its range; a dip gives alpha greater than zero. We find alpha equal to 7.4 keV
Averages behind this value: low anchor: 7.51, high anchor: 6.55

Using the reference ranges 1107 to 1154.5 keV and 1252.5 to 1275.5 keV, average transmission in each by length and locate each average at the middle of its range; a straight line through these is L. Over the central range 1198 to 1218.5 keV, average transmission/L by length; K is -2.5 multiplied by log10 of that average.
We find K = 0.30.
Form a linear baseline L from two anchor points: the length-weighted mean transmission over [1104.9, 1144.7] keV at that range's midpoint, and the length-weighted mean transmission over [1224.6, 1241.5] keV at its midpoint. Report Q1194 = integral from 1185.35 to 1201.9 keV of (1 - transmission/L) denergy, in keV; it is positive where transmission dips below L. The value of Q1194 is 1.20 keV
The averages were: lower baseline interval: 7.49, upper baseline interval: 6.52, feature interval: 6.38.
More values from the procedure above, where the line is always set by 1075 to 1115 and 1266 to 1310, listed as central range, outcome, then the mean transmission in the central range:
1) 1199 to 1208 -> 1.94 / 5.14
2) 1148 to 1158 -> -0.72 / 6.98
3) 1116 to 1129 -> -2.41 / 7.7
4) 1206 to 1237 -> 2.51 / 6.03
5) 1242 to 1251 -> 0.08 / 6.52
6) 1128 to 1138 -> -2.15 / 7.9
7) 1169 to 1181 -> -0.30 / 6.69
